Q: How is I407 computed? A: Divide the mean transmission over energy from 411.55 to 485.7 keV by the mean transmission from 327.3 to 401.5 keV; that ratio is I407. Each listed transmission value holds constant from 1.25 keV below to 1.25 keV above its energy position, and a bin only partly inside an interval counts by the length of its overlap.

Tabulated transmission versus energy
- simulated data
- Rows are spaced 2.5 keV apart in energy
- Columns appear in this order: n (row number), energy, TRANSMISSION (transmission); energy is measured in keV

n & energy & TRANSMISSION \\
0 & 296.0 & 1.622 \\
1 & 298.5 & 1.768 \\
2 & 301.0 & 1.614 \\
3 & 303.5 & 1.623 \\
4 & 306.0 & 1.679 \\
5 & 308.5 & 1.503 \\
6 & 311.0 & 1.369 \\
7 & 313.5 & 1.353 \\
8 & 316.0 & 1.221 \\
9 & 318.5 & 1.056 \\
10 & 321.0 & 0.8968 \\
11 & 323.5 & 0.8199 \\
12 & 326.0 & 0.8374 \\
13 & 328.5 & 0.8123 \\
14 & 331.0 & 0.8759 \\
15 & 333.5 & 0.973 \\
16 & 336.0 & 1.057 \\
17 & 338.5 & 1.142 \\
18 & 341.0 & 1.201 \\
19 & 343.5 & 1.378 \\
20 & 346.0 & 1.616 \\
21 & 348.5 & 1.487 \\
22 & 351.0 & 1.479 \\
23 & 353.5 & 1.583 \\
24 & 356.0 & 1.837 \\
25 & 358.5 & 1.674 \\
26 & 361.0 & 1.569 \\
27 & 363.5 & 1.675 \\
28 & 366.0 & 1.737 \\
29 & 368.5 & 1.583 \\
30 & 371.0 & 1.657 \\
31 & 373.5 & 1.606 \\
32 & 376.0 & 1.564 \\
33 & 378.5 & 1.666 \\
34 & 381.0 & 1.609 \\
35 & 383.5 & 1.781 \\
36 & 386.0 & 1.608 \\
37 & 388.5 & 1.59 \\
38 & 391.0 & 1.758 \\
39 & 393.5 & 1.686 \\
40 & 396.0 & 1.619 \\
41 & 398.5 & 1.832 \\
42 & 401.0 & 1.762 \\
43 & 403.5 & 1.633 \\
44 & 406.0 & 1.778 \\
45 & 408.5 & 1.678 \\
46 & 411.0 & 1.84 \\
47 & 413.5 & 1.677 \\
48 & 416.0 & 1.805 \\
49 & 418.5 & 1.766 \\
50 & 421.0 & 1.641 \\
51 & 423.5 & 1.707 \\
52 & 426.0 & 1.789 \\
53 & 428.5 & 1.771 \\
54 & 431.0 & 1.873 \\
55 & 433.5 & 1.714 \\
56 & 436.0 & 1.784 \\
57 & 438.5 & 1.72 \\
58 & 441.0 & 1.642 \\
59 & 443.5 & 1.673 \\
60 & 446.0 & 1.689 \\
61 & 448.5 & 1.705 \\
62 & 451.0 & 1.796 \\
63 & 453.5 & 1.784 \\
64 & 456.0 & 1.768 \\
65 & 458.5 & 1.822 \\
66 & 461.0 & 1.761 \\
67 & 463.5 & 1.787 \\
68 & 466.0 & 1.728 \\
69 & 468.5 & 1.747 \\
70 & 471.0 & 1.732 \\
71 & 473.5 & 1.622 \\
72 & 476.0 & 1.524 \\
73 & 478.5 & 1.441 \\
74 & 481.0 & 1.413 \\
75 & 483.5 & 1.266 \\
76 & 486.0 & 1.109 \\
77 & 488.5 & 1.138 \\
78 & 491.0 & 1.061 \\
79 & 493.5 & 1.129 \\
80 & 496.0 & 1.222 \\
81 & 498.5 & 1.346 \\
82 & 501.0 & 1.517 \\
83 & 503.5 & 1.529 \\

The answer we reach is 1.1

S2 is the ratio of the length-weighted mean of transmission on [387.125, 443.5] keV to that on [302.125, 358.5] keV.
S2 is 1.4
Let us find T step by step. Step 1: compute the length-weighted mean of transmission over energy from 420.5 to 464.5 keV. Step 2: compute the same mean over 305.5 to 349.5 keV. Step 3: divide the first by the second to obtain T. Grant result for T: 1.49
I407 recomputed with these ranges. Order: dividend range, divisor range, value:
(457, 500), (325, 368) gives 1.08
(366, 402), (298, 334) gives 1.37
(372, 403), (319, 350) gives 1.53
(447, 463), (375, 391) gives 1.08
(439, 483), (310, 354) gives 1.44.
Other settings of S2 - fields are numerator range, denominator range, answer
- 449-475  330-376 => 1.20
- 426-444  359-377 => 1.07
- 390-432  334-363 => 1.20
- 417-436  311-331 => 1.73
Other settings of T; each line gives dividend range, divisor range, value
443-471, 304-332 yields 1.53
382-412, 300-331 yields 1.41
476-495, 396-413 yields 0.71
